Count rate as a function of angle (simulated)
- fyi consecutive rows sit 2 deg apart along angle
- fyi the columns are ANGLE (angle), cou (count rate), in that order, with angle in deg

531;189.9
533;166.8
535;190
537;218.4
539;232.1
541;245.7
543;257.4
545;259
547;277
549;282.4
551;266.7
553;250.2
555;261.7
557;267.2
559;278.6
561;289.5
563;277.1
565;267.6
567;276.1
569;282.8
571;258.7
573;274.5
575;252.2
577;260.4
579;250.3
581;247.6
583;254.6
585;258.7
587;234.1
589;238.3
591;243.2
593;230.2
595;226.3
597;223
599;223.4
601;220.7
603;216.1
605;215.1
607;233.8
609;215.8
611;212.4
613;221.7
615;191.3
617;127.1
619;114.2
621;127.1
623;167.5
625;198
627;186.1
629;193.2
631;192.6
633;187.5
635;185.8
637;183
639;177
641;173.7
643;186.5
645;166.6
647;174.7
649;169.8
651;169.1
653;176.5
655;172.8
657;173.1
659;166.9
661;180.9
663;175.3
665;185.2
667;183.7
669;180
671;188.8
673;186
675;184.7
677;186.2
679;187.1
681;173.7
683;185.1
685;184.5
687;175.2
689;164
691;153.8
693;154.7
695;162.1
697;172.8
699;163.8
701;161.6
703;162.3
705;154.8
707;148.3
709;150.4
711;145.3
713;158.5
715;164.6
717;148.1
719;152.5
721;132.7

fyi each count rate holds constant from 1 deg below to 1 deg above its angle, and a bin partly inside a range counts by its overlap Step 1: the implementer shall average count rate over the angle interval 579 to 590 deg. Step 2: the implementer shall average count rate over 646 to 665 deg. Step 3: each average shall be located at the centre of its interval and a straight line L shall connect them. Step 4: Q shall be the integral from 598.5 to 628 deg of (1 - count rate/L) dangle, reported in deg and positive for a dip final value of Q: 3.7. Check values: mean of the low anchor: 247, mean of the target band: 191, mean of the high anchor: 174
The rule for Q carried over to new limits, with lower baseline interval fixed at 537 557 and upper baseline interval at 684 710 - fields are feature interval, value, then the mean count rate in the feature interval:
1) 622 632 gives 0.9 deg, 187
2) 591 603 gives 0.0 deg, 226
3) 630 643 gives 1.1 deg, 184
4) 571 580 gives -0.7 deg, 259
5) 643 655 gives 1.2 deg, 173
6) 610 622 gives 2.7 deg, 166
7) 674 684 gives -0.6 deg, 183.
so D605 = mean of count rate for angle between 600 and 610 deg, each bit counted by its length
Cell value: 220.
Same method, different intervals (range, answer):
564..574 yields 272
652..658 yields 174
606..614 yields 221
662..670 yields 181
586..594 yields 236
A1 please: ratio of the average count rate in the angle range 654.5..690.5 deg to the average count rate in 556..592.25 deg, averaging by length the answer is 0.7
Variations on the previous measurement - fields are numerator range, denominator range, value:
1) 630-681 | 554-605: 0.71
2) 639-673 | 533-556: 0.72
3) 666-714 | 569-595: 0.68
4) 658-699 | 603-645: 0.95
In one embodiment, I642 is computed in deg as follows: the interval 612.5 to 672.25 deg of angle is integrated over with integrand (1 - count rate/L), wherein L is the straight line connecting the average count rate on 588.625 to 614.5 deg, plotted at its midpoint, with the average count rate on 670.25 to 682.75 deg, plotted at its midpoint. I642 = 7.7 deg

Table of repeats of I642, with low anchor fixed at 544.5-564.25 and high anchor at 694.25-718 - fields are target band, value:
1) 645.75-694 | 2.1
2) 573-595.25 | 0.2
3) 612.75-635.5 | 4.8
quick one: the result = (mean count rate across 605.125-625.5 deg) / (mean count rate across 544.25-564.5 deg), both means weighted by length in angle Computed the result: 0.7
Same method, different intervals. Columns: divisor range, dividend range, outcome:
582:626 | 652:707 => 0.83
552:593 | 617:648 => 0.66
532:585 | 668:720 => 0.65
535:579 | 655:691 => 0.68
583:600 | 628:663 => 0.76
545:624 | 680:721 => 0.68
